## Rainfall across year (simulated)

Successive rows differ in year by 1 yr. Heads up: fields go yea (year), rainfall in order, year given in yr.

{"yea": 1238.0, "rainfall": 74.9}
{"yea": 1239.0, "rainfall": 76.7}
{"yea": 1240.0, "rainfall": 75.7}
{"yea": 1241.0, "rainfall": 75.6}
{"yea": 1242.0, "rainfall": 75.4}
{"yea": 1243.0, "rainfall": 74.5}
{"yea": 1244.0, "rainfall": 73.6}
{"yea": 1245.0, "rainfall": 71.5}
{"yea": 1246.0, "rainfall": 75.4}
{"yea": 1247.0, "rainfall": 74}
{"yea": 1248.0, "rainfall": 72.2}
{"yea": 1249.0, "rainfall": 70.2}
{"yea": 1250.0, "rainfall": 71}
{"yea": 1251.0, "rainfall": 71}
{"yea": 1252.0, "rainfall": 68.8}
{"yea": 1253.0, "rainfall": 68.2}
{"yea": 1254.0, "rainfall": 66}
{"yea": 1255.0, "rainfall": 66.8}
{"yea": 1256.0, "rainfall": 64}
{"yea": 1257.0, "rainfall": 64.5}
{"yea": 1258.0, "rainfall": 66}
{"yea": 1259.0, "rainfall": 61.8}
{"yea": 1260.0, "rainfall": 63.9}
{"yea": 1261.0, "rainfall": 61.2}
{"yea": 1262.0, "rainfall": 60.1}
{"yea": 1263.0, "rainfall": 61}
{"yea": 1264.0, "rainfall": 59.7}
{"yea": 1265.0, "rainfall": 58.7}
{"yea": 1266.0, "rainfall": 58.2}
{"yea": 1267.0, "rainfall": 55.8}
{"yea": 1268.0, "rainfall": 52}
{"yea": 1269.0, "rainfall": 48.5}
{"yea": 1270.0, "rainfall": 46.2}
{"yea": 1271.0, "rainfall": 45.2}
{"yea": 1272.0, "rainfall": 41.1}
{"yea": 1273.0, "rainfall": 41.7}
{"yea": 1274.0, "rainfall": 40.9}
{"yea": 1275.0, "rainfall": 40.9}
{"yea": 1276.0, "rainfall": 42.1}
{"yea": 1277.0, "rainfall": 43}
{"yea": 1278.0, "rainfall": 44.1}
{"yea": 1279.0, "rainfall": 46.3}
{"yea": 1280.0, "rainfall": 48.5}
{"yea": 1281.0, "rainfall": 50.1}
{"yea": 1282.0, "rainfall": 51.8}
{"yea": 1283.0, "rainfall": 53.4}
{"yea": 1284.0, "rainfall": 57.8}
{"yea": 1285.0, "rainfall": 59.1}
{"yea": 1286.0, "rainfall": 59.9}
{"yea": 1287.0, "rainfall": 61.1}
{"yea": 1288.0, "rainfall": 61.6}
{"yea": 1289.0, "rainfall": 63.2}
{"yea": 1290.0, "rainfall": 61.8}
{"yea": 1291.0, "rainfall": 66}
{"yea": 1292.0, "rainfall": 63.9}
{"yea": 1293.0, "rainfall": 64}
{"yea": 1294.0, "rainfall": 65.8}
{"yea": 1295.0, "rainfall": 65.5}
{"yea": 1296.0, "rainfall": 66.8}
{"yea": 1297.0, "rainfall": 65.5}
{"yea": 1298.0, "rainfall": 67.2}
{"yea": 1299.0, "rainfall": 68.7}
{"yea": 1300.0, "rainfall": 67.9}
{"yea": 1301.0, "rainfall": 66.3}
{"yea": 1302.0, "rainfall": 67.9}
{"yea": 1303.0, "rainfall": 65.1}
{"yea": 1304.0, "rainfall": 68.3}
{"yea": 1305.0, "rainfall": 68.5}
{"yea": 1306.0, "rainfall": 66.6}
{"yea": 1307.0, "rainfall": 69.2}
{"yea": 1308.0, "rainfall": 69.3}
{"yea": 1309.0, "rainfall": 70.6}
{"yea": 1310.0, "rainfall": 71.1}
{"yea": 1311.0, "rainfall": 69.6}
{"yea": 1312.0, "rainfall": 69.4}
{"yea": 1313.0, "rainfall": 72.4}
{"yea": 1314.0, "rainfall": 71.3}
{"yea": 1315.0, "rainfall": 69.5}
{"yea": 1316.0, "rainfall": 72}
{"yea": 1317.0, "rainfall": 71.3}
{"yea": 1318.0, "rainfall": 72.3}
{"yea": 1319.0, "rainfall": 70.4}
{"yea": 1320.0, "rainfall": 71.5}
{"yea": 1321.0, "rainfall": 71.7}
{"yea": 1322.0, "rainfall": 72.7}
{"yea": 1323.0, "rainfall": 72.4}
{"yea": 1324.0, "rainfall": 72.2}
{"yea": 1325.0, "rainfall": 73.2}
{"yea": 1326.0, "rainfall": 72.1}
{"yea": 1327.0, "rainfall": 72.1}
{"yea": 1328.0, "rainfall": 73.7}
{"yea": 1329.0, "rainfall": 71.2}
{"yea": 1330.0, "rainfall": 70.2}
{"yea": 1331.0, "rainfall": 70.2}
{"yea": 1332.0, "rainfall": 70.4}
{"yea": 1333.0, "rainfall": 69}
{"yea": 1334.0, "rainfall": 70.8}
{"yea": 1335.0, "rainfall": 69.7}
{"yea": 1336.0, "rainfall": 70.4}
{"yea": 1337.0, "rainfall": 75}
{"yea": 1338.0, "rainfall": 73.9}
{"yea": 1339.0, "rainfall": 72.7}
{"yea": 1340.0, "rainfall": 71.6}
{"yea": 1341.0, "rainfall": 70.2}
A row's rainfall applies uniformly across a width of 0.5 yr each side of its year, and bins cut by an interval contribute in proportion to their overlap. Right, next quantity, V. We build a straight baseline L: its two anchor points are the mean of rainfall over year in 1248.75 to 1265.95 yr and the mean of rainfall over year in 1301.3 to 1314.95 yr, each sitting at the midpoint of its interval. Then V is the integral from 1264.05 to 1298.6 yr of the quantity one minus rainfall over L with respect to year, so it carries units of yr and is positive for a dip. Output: 6.3 yr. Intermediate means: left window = 64.6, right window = 69.1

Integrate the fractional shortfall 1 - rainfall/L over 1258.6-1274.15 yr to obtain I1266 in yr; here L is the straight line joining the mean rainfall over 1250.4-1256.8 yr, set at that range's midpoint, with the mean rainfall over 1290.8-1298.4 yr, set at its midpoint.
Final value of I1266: 3.0 yr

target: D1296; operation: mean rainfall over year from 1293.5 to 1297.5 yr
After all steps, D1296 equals 65.9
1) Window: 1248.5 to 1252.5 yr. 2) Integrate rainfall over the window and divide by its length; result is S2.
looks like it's 70.2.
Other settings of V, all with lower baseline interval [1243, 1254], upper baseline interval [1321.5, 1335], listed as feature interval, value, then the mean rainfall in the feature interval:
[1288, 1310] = 1.5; 66.6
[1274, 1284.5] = 3.5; 47.5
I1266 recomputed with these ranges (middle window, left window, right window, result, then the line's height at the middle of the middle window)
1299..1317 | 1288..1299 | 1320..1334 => -0.3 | 67.8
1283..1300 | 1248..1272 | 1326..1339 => 0.6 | 65.6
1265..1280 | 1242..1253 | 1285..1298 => 4.6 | 67.4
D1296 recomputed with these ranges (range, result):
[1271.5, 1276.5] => 41.3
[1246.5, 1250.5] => 71.8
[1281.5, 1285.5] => 55.5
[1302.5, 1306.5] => 67.1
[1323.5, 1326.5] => 72.5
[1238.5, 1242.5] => 75.8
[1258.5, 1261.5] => 62.3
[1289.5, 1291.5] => 63.9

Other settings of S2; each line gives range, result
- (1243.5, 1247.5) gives 73.6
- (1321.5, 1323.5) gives 72.6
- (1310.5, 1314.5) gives 70.7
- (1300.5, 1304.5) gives 66.9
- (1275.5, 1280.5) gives 44.8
